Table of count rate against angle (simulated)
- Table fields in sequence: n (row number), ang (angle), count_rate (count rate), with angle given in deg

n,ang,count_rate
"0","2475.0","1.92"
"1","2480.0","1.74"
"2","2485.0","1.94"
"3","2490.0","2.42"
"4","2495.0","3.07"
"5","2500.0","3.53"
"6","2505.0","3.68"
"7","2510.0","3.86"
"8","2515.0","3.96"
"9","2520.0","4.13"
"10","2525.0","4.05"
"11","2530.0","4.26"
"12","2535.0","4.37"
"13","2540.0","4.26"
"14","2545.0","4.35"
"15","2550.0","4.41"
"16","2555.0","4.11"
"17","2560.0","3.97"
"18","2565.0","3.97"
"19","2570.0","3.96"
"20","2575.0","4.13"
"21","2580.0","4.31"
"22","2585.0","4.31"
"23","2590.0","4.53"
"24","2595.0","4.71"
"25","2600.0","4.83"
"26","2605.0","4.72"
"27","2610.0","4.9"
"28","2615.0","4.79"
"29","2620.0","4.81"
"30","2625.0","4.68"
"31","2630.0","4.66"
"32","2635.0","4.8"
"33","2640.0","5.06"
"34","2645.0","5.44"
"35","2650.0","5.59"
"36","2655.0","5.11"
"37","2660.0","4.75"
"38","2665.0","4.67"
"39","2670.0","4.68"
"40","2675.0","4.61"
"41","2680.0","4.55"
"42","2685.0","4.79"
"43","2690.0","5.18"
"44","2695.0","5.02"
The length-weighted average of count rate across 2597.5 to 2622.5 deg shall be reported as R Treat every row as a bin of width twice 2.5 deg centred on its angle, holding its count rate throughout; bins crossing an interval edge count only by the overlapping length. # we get 4.81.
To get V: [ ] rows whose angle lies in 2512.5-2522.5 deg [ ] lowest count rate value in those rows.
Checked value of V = 3.96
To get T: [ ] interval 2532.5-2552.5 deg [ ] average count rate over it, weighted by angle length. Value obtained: 4.35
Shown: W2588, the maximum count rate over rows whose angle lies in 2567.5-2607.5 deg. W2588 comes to 4.83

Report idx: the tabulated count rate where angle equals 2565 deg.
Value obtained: 3.97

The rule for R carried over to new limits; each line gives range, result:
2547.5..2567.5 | 4.12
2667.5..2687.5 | 4.66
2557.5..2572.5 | 3.97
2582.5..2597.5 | 4.52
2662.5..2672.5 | 4.67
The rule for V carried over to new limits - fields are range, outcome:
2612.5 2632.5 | 4.66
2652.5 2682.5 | 4.55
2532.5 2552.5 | 4.26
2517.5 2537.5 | 4.05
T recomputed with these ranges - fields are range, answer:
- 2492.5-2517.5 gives 3.62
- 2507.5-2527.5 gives 4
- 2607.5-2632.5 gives 4.77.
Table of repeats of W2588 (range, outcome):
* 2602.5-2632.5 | 4.9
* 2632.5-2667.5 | 5.59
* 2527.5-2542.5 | 4.37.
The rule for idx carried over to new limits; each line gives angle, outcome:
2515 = 3.96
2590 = 4.53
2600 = 4.83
